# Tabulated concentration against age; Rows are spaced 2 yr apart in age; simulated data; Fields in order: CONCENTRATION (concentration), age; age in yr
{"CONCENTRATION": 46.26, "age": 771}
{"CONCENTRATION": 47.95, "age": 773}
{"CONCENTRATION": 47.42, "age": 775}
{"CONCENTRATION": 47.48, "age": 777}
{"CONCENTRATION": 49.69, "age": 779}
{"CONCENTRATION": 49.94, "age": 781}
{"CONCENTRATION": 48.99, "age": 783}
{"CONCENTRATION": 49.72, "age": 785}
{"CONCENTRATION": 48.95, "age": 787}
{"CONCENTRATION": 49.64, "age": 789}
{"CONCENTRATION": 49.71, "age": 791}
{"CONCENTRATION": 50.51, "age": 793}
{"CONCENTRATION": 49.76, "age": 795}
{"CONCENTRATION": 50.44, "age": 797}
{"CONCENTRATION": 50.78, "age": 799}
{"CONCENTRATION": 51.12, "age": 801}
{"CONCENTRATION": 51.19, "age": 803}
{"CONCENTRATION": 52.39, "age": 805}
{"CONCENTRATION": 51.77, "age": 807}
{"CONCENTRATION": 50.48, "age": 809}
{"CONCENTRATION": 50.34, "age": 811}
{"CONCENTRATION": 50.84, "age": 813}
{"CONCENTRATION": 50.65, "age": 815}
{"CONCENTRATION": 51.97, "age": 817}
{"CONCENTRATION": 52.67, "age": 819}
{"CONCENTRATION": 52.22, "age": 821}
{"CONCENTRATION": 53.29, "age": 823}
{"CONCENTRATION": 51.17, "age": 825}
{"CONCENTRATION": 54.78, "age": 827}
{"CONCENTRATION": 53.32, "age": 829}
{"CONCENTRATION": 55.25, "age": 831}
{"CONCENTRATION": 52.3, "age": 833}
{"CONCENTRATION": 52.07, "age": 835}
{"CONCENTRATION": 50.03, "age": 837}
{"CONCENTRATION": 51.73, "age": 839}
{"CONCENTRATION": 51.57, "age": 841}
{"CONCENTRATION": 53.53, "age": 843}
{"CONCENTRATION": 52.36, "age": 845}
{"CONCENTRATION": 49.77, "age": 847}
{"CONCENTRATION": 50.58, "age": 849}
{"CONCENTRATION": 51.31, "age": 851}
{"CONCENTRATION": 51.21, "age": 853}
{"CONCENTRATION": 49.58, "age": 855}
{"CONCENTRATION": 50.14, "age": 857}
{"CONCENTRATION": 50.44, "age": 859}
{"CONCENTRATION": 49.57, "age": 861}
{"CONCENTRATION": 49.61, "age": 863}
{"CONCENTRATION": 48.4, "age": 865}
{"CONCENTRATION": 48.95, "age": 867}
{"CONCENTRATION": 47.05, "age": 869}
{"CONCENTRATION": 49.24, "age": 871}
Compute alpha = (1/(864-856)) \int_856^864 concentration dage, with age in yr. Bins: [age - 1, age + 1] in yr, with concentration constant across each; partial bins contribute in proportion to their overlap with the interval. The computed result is 49.9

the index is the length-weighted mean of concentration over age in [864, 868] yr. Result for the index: 48.7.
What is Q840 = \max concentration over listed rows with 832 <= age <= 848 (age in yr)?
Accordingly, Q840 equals 53.53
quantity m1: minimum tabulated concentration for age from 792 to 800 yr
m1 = 49.76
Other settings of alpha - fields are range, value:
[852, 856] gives 50.4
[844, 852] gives 51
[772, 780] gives 48.1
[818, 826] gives 52.3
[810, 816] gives 50.6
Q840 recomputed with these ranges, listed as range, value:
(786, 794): 50.51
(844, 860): 52.36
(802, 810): 52.39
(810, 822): 52.67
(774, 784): 49.94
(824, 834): 55.25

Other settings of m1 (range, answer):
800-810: 50.48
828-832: 53.32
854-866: 48.4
